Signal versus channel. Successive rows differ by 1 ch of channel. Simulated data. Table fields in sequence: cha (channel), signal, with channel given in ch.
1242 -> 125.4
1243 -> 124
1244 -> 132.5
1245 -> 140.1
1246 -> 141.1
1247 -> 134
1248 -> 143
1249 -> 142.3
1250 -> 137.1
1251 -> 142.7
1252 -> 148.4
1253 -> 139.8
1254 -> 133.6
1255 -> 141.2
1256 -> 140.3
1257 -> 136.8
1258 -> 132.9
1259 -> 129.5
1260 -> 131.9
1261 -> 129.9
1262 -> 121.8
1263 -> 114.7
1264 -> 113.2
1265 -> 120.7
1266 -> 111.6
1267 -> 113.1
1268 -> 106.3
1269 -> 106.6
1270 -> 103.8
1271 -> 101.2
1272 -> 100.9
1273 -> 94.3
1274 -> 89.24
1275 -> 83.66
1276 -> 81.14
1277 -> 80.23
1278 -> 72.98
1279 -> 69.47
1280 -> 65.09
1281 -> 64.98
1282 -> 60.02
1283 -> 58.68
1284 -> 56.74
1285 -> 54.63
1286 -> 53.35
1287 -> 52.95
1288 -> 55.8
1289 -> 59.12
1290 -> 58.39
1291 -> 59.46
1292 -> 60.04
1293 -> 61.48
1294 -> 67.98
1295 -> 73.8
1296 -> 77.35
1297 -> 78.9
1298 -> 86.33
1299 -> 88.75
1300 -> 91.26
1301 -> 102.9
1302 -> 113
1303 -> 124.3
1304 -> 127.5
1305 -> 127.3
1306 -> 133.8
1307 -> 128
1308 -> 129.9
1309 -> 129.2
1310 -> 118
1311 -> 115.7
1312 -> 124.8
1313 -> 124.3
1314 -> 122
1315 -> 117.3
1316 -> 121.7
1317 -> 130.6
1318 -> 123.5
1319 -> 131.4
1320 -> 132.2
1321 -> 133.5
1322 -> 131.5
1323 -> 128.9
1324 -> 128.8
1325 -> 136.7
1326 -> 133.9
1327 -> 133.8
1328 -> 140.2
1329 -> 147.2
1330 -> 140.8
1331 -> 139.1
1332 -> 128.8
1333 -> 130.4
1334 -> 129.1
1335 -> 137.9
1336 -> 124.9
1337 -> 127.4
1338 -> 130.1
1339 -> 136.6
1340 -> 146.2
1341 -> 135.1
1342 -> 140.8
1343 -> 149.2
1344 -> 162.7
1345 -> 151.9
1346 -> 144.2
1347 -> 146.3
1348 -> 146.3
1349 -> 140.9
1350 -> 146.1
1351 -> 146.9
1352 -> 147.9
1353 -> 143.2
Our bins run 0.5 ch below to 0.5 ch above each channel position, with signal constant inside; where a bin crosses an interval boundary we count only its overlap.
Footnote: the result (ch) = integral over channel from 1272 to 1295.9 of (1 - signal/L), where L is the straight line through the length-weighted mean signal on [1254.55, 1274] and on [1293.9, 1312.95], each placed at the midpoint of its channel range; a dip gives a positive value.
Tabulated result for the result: 9.6 ch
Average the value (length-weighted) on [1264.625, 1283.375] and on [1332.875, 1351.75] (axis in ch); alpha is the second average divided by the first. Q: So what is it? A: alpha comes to 1.6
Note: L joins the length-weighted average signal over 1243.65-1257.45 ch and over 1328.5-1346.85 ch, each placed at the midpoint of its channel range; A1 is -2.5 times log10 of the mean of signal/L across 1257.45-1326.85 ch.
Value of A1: 0.348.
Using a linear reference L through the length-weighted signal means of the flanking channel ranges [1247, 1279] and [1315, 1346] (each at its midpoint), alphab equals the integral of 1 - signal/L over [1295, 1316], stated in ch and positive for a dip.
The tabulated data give 2.7 ch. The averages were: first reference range 117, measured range 112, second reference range 135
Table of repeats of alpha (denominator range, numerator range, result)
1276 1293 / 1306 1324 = 2.04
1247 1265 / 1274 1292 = 0.48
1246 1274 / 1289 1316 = 0.81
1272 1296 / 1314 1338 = 1.94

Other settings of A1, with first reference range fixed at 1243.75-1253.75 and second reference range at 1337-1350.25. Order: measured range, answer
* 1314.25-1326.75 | 0.11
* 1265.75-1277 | 0.39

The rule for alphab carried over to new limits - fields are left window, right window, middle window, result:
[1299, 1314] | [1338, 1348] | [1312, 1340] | 0.38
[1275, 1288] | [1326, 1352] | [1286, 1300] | 2.13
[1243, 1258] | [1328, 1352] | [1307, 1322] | 1.55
